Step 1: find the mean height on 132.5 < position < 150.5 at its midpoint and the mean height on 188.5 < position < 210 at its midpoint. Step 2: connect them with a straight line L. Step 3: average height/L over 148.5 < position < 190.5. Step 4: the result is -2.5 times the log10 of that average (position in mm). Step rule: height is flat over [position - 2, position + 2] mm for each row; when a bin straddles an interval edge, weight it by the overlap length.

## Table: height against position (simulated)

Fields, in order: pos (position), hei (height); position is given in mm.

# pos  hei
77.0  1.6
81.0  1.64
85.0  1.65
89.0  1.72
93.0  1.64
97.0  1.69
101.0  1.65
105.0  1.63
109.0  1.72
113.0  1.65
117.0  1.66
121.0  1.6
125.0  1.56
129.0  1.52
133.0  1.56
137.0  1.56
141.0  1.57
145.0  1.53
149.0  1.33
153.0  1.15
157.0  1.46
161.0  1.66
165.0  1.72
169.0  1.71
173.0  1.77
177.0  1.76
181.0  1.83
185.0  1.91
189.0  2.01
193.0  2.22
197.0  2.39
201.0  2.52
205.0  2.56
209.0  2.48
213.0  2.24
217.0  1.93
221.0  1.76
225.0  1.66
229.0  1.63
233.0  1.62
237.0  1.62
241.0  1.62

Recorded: 0.16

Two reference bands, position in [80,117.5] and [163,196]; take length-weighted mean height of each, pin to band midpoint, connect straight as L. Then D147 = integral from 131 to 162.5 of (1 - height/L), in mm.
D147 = 5.6 mm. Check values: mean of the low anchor 1.67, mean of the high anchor 1.88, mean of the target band 1.47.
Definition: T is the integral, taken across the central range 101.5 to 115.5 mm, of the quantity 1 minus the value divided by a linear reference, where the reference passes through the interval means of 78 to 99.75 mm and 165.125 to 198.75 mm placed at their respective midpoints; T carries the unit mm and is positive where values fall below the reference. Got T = 0.5 mm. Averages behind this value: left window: 1.66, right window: 1.93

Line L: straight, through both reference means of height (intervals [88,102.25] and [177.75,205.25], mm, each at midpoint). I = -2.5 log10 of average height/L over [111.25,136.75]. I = 0.15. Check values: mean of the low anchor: 1.67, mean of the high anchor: 2.16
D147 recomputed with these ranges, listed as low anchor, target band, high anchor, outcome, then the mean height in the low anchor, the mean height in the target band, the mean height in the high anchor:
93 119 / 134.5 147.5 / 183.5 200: 2.2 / 1.66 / 1.55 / 2.16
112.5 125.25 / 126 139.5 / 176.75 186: 1.0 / 1.62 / 1.55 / 1.84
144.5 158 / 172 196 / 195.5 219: -0.1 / 1.34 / 1.94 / 2.35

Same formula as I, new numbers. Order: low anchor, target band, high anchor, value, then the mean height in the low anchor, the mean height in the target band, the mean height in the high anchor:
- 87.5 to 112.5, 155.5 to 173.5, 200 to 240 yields 0.11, 1.67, 1.66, 1.98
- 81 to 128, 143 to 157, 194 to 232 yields 0.34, 1.65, 1.35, 2.12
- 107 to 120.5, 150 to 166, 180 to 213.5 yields 0.32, 1.67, 1.47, 2.25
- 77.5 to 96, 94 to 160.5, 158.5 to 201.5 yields 0.14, 1.66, 1.56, 1.93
